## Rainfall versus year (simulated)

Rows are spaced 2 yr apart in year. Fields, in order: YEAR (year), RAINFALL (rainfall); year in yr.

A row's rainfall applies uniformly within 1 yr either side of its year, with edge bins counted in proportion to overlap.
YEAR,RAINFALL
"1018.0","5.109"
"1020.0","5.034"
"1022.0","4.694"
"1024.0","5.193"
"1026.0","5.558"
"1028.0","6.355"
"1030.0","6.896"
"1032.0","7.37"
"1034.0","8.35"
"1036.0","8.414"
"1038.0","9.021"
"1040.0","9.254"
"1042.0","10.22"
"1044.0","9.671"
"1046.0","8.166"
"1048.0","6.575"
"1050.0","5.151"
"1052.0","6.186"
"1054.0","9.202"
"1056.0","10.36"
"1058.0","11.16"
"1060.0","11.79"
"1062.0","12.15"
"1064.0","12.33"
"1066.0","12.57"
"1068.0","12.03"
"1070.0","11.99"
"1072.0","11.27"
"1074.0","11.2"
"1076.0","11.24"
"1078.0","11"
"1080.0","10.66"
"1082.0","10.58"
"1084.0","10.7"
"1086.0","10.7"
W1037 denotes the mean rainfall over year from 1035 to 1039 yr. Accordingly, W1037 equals 8.72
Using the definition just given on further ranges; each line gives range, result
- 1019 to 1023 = 4.86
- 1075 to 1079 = 11.1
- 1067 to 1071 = 12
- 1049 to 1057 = 7.72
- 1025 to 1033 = 6.54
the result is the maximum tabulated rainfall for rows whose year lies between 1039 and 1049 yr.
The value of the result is 10.22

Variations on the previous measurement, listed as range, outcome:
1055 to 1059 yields 11.16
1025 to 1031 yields 6.896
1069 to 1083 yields 11.99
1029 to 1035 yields 8.35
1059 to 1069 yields 12.57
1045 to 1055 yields 9.202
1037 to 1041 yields 9.254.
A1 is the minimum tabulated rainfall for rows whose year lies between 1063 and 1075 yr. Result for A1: 11.2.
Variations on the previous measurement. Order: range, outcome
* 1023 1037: 5.193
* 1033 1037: 8.35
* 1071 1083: 10.58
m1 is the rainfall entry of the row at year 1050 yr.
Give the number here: 5.151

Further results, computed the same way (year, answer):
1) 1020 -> 5.034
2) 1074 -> 11.2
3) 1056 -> 10.36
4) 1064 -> 12.33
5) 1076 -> 11.24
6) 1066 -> 12.57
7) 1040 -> 9.254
